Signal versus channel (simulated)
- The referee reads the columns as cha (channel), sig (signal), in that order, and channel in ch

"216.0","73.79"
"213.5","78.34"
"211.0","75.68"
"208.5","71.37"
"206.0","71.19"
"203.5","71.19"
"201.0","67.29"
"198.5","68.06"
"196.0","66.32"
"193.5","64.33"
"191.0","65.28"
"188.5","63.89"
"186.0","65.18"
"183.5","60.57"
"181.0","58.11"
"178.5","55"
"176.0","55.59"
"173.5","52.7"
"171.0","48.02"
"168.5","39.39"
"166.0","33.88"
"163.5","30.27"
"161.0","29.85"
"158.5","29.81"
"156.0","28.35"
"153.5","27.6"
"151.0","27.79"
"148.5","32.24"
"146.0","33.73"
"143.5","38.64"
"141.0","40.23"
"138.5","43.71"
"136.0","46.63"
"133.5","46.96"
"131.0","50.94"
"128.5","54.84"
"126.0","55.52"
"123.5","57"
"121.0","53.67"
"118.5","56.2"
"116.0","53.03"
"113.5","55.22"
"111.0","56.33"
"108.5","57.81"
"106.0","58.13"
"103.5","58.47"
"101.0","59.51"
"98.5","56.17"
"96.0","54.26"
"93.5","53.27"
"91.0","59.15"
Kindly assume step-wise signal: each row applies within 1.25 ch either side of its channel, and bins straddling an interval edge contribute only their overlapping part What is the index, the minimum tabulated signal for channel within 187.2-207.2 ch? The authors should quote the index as 63.89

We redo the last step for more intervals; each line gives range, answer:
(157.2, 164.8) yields 29.81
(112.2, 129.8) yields 53.03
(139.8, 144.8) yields 38.64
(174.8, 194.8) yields 55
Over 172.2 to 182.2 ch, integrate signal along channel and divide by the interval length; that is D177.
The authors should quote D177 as 55.3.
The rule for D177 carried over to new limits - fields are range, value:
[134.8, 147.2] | 40.6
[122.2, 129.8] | 55.7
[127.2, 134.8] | 50.9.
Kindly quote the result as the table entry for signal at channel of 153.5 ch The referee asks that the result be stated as 27.6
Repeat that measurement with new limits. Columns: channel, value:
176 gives 55.59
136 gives 46.63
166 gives 33.88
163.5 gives 30.27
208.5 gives 71.37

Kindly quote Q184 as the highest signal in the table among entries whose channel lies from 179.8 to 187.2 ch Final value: 65.18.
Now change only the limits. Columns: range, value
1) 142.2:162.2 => 38.64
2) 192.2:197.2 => 66.32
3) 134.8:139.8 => 46.63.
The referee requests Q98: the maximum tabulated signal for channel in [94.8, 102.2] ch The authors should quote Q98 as 59.51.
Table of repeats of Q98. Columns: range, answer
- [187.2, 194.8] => 65.28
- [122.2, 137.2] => 57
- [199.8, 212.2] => 75.68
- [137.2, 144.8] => 43.71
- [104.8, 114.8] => 58.13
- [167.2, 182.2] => 58.11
